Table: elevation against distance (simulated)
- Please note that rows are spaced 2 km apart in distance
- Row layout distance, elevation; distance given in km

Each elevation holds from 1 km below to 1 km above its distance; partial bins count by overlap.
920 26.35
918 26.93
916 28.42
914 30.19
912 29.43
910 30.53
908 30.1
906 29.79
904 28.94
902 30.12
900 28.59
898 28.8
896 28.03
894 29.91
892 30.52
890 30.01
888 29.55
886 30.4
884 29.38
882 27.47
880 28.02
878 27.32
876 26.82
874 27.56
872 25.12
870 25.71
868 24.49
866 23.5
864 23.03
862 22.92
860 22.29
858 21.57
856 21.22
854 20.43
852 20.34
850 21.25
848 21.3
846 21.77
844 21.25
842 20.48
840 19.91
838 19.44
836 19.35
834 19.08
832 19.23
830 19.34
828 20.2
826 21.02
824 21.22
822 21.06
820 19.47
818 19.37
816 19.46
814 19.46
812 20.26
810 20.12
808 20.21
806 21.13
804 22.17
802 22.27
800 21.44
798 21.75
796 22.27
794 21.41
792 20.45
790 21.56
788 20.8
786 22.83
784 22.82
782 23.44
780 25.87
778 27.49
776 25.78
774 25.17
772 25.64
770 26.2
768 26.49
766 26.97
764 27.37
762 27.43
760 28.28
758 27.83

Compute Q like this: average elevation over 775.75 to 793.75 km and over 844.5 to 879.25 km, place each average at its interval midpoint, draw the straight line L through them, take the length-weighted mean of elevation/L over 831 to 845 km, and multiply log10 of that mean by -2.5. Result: 0.18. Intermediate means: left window 23.3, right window 23.3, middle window 19.8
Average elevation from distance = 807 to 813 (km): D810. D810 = 20.2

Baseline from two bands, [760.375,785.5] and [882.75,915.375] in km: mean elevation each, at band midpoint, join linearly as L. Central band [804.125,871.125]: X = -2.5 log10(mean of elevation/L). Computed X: 0.31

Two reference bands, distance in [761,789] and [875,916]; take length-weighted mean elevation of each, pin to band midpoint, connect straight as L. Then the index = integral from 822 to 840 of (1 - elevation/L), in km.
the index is 4.8 km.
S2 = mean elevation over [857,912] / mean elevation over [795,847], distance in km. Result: 1.34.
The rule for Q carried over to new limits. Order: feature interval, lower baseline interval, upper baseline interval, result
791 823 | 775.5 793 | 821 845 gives 0.06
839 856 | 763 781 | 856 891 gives 0.24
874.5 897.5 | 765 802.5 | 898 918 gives -0.02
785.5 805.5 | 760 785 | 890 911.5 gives 0.22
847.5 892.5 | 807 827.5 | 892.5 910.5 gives 0.04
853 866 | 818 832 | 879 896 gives 0.15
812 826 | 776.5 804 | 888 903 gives 0.22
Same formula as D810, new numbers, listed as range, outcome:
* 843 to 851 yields 21.4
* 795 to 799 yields 22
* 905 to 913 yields 30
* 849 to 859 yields 21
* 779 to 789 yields 23.2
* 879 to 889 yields 29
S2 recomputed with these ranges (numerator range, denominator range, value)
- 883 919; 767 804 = 1.25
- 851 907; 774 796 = 1.14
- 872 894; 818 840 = 1.44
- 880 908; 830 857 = 1.44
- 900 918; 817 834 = 1.47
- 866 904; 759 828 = 1.23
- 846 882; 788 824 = 1.14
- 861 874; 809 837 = 1.23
